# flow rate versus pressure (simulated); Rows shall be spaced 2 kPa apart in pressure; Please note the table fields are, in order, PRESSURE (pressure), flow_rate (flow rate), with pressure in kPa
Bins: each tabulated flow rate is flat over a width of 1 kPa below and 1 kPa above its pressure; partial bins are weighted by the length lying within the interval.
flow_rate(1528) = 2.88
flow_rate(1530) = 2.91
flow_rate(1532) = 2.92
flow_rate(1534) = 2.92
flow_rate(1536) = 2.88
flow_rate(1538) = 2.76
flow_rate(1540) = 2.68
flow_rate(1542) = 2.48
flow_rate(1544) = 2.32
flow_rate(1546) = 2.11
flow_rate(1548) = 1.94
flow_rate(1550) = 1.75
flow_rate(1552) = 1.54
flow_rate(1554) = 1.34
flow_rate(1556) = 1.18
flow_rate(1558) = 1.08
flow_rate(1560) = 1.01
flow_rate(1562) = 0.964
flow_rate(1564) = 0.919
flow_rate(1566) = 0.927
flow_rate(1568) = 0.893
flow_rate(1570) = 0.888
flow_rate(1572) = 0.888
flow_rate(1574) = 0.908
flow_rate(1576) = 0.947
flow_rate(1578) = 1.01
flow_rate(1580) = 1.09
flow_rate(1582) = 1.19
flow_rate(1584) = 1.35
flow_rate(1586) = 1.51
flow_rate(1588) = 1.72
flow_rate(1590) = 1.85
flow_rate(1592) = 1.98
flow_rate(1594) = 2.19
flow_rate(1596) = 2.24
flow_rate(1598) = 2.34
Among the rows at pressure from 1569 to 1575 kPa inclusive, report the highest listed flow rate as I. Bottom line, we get 0.908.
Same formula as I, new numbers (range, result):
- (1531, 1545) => 2.92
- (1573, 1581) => 1.09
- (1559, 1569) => 1.01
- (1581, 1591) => 1.85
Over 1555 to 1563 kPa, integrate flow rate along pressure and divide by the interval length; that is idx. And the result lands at 1.06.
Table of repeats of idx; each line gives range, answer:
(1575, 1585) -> 1.12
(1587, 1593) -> 1.85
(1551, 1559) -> 1.28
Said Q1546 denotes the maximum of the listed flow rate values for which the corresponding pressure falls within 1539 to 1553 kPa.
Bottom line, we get 2.68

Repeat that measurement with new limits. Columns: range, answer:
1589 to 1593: 1.98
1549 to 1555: 1.75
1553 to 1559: 1.34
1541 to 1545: 2.48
